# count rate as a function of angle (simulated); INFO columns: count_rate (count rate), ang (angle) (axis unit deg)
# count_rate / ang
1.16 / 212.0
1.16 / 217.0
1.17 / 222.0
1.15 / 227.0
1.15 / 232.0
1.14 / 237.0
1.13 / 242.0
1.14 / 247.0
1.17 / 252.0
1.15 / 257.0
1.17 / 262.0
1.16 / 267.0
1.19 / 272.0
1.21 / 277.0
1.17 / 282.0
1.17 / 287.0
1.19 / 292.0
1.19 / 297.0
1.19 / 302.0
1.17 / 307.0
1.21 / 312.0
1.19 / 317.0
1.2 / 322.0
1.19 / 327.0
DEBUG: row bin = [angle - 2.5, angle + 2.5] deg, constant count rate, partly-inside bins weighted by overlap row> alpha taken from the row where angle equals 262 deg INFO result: 1.17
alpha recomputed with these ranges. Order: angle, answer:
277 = 1.21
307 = 1.17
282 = 1.17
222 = 1.17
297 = 1.19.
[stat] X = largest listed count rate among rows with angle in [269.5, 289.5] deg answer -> 1.21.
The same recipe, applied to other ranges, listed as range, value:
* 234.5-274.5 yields 1.19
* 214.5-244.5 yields 1.17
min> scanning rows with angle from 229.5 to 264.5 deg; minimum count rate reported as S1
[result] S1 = 1.13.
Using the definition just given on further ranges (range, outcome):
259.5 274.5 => 1.16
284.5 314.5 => 1.17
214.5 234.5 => 1.15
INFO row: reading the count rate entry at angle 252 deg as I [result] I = 1.17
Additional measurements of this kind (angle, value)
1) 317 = 1.19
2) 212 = 1.16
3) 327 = 1.19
